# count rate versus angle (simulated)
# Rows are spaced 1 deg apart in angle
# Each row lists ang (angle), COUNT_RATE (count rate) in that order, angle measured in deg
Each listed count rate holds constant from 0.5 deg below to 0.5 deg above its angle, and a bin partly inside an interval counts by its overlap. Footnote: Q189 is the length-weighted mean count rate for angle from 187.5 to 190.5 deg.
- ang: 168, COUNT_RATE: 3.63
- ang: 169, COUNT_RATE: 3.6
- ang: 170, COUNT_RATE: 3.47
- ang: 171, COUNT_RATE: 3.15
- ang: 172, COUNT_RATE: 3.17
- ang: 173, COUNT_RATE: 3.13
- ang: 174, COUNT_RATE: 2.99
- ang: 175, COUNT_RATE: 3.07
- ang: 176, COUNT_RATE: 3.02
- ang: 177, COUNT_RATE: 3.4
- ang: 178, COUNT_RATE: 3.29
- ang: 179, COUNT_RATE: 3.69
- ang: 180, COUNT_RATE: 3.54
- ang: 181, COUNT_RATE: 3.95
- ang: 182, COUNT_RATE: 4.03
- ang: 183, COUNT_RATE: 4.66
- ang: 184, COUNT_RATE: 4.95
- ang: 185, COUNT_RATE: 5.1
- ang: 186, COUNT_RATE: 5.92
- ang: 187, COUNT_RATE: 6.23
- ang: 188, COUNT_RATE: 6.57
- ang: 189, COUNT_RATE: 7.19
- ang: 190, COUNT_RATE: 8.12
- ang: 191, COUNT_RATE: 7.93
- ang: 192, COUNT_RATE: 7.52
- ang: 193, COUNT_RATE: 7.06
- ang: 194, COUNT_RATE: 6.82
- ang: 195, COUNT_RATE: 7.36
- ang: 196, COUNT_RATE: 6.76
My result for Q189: 7.29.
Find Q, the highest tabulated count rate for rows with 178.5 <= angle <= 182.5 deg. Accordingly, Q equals 4.03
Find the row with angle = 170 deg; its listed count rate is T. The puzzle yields 3.47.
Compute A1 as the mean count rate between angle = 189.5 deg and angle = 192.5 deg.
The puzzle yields 7.86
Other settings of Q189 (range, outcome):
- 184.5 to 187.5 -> 5.75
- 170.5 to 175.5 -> 3.1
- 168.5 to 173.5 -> 3.3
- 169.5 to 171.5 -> 3.31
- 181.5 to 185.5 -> 4.69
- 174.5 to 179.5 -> 3.29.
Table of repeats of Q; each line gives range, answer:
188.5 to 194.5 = 8.12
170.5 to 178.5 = 3.4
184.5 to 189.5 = 7.19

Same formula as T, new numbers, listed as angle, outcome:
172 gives 3.17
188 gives 6.57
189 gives 7.19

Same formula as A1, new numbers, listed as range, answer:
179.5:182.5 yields 3.84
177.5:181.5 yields 3.62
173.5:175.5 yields 3.03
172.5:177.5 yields 3.12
